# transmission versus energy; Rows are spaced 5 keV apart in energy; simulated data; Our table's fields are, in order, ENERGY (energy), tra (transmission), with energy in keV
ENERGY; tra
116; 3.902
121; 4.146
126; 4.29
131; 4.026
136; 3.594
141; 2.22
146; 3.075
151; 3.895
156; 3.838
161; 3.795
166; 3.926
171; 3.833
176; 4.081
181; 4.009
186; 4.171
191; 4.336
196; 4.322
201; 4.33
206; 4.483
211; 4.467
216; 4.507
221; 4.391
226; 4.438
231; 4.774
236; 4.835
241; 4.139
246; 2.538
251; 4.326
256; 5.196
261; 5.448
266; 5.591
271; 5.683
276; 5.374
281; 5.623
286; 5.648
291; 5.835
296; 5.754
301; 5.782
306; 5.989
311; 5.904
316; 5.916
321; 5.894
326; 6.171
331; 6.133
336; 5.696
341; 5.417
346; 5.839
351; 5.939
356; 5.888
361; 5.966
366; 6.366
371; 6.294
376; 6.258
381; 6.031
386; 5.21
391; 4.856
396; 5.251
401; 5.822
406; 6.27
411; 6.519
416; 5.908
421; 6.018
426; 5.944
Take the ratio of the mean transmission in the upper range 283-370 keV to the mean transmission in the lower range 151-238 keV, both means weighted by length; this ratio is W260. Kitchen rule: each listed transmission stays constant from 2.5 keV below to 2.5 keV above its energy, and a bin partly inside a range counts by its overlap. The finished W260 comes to 1.4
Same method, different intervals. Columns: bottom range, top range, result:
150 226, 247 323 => 1.33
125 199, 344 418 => 1.54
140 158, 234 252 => 1.17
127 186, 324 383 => 1.62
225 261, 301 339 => 1.35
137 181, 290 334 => 1.64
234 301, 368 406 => 1.12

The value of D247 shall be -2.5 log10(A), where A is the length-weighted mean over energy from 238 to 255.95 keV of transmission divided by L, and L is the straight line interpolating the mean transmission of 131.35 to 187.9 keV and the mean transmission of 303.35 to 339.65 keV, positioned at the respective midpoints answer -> 0.247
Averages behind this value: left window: 3.68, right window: 5.94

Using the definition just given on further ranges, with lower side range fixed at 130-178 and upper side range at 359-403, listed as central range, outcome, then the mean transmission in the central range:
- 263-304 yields -0.169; 5.66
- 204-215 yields -0.085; 4.48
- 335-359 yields -0.060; 5.76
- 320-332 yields -0.158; 6.08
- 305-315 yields -0.164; 5.94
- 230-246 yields 0.040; 4.25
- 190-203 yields -0.081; 4.33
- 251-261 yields -0.102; 5.04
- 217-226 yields -0.042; 4.42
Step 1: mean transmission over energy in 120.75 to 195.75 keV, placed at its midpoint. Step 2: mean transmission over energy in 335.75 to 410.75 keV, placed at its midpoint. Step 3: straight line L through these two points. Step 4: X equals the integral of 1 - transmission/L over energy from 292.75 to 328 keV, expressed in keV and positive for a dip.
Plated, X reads -4.49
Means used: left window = 3.82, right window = 5.83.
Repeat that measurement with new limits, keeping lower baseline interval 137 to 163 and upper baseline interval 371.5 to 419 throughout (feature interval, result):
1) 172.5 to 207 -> -4.20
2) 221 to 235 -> -1.50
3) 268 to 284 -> -3.25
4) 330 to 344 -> -1.28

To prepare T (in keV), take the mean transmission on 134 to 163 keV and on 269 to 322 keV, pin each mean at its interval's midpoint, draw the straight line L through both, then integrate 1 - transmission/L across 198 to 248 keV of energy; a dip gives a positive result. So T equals 2.9 keV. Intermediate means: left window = 3.39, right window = 5.76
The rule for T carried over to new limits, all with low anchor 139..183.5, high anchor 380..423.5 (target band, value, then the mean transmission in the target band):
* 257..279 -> -4.4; 5.5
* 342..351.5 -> -1.0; 5.8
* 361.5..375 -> -2.0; 6.27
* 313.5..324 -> -1.9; 5.92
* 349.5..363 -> -1.4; 5.93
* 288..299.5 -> -2.3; 5.79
